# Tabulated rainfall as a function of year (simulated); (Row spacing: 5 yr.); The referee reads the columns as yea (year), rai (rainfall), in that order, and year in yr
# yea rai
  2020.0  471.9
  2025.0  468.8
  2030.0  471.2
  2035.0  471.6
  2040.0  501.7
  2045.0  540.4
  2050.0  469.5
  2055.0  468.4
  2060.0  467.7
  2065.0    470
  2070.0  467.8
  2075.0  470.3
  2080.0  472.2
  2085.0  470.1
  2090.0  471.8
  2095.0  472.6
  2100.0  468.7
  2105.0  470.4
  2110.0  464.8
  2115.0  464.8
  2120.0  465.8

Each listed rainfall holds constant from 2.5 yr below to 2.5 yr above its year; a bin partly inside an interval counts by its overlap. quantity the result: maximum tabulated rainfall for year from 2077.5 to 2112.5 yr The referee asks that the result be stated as 472.6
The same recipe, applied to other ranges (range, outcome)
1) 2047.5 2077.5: 470.3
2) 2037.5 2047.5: 540.4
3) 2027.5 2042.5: 501.7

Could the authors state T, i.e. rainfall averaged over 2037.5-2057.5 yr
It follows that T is 495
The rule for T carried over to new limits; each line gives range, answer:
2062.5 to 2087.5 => 470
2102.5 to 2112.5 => 468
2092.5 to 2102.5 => 471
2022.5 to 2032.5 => 470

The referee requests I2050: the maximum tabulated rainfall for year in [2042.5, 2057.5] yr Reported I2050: 540.4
